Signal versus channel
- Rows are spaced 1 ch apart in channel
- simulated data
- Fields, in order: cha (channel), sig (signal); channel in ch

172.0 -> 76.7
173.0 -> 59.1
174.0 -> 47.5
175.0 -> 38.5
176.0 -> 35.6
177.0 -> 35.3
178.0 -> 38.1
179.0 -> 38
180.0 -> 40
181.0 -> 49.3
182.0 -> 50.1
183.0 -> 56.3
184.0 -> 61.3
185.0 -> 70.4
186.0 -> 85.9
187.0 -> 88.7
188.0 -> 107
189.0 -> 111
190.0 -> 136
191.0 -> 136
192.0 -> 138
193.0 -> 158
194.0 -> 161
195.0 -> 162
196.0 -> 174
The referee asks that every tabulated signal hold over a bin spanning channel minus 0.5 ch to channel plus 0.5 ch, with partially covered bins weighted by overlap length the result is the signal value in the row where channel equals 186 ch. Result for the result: 85.9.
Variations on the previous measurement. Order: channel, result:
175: 38.5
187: 88.7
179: 38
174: 47.5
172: 76.7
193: 158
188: 107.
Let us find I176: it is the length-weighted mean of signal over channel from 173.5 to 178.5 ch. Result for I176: 39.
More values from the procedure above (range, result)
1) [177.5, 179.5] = 38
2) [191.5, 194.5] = 152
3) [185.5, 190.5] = 106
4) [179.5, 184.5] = 51.4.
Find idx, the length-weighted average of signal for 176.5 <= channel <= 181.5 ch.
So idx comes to 40.1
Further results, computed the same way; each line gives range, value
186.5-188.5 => 97.8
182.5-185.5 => 62.7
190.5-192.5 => 137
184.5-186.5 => 78.2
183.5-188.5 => 82.7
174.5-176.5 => 37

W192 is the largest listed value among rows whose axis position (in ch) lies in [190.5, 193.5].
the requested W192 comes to 158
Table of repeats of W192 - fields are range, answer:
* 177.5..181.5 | 49.3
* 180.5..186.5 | 85.9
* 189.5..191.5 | 136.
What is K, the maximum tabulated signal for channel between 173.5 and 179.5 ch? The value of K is 47.5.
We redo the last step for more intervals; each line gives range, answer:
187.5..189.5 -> 111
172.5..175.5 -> 59.1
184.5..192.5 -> 138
